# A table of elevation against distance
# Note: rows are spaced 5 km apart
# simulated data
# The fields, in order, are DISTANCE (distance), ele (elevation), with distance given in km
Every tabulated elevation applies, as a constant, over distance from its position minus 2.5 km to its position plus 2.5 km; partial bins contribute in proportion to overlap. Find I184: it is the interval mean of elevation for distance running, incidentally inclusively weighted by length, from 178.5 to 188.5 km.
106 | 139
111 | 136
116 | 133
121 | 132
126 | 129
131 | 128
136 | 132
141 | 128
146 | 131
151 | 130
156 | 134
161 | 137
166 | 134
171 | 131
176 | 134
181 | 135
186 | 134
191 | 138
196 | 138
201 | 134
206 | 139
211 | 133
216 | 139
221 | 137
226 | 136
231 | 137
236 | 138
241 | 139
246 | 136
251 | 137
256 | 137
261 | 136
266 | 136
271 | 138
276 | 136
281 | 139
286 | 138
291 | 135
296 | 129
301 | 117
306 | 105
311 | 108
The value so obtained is 134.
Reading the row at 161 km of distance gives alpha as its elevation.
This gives 137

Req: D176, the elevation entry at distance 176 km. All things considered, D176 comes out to 134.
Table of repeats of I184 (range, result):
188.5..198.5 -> 138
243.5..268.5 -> 136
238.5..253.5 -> 137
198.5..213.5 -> 135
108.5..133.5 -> 132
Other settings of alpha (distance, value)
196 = 138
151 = 130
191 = 138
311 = 108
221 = 137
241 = 139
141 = 128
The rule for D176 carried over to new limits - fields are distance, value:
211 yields 133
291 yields 135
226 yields 136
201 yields 134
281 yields 139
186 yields 134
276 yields 136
